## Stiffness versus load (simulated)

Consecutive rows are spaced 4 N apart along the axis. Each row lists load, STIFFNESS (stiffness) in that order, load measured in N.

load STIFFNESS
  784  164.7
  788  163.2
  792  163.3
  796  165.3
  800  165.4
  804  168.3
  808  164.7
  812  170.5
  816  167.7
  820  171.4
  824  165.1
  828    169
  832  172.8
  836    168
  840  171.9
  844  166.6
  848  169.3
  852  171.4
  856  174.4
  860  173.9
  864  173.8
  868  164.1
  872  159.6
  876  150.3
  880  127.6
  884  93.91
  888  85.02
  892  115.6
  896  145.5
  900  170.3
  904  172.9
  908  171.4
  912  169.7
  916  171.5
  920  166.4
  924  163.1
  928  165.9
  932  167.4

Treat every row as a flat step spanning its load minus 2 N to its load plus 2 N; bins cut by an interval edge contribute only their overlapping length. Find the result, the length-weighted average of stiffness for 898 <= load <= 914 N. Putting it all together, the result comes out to 171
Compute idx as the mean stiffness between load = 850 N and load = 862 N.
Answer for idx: 173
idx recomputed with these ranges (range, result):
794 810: 166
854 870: 172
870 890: 123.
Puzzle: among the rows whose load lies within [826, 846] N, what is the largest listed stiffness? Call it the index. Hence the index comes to 172.8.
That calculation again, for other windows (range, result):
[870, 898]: 159.6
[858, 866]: 173.9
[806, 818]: 170.5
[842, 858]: 174.4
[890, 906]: 172.9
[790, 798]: 165.3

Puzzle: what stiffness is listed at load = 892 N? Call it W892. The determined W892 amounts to 115.6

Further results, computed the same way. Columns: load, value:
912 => 169.7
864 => 173.8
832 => 172.8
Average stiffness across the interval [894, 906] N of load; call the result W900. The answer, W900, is 163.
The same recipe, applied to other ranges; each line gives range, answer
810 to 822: 170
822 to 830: 167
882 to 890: 89.5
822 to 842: 169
